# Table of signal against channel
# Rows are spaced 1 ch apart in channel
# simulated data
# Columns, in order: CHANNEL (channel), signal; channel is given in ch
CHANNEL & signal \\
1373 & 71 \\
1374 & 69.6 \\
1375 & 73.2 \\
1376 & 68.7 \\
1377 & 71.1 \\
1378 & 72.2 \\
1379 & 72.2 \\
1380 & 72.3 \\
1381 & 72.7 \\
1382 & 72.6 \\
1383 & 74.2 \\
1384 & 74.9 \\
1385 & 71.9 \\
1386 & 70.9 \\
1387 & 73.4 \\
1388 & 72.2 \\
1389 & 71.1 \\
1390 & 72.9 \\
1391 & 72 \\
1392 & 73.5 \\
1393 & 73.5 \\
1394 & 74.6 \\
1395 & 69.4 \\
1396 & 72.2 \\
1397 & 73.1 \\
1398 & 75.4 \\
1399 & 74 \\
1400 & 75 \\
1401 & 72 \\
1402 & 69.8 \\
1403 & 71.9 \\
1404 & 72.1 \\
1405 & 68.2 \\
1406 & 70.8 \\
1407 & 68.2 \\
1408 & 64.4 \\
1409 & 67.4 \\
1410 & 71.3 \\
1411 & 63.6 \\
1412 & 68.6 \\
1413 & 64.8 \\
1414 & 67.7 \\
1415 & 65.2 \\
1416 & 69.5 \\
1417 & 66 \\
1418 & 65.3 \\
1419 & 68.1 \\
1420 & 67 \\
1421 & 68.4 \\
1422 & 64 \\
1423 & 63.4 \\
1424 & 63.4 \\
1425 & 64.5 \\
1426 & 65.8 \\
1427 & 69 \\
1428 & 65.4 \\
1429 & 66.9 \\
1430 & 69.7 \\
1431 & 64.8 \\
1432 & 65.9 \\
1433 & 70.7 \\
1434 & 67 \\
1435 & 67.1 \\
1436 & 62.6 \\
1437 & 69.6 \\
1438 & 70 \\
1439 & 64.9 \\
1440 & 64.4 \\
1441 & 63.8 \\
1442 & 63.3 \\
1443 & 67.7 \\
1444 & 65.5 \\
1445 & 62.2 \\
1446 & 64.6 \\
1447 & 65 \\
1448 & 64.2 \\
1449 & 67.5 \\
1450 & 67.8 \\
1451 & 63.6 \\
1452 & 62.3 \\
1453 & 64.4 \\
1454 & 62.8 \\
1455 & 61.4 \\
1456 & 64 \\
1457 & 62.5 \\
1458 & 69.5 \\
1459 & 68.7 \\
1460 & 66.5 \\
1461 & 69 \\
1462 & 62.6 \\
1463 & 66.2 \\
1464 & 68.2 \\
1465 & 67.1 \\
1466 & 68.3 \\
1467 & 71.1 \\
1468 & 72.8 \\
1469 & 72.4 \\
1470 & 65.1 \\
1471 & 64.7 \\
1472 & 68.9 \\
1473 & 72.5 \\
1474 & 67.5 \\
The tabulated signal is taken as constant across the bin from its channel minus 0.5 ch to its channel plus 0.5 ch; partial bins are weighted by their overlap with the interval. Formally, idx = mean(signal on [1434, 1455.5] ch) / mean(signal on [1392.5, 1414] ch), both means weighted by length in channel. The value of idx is 0.9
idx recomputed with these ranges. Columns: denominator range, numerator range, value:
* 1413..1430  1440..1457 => 0.97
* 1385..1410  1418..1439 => 0.93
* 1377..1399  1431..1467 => 0.90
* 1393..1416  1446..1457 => 0.92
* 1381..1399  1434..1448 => 0.90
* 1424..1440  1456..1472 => 1.01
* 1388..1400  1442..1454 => 0.89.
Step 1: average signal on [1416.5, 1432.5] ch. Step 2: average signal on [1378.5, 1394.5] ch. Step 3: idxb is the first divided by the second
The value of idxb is 0.91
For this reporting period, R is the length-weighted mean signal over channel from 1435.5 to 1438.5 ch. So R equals 67.4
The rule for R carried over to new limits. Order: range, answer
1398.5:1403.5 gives 72.5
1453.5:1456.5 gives 62.7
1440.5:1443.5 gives 64.9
